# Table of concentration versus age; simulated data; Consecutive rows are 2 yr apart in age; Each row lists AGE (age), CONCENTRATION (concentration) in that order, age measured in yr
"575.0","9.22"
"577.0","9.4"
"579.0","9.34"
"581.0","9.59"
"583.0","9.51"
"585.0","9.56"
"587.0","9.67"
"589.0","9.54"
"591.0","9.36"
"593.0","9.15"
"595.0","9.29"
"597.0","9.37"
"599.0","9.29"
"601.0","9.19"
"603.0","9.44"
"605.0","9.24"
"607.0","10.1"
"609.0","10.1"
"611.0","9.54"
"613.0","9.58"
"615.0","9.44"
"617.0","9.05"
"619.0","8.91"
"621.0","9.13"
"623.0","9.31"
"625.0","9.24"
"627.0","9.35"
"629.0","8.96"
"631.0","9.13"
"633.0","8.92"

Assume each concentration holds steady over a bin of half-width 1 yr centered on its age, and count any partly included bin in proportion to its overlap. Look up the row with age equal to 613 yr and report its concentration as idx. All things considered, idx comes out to 9.58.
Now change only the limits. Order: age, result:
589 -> 9.54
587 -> 9.67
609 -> 10.1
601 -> 9.19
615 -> 9.44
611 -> 9.54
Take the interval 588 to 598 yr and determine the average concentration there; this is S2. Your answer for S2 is 9.34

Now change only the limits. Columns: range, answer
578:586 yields 9.5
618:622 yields 9.02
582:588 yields 9.58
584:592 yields 9.53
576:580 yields 9.37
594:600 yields 9.32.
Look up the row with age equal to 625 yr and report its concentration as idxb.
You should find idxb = 9.24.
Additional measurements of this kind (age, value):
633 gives 8.92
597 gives 9.37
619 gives 8.91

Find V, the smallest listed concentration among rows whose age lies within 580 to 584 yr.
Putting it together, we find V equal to 9.51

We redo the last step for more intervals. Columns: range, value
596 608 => 9.19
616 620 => 8.91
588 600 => 9.15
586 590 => 9.54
